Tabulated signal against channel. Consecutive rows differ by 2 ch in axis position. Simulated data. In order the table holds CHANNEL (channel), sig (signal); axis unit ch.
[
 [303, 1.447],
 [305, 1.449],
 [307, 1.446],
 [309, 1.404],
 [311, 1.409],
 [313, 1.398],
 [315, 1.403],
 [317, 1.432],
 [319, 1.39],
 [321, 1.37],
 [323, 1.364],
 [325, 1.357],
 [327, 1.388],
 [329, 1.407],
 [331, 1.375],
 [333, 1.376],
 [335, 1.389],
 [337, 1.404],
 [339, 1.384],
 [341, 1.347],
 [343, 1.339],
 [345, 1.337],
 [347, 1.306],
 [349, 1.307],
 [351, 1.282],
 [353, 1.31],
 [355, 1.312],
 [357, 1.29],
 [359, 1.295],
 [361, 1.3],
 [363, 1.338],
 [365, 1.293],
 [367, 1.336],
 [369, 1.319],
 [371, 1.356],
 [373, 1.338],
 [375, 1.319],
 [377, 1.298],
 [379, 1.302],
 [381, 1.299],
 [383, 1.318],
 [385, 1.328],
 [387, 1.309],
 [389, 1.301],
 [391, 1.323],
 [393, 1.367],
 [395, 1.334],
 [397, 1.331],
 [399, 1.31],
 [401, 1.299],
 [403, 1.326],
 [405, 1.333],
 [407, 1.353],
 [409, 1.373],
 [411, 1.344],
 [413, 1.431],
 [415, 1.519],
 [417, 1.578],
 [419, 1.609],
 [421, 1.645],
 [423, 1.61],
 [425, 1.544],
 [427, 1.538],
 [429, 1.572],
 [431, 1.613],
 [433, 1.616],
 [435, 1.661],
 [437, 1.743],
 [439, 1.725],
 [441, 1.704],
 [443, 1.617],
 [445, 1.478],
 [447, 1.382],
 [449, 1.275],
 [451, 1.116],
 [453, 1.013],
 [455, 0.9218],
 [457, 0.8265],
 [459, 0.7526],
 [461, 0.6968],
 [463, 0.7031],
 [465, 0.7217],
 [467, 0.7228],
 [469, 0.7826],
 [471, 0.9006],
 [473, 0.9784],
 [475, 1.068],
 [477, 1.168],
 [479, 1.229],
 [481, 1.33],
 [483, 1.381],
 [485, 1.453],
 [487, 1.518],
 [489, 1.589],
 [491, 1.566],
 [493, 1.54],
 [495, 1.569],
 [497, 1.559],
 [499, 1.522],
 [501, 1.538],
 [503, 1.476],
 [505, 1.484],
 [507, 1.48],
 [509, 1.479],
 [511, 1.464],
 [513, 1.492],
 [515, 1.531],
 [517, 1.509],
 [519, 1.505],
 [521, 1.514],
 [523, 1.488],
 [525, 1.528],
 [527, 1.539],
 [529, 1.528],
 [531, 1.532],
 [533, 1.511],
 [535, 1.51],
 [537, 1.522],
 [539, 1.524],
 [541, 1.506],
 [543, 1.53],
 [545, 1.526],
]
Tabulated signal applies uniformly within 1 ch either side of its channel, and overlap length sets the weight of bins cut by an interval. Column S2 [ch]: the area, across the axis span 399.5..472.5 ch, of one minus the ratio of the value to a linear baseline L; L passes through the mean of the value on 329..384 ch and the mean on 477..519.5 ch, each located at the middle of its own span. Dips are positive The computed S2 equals 5.4 ch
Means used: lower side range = 1.33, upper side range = 1.48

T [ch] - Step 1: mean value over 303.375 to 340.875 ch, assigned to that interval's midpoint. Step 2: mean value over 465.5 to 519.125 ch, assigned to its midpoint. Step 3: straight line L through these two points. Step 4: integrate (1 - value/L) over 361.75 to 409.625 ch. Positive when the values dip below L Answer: 2.0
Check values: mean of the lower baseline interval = 1.4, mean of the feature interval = 1.32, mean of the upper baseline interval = 1.36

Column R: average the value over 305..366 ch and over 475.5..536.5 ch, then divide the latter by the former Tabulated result 1.1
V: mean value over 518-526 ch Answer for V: 1.51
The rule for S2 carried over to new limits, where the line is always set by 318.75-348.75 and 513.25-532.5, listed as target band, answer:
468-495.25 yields 3.72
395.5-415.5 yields 0.94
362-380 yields 0.96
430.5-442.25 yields -1.86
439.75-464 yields 5.47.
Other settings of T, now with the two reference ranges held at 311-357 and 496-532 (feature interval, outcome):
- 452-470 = 8.3 ch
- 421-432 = -1.1 ch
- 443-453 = 1.0 ch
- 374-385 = 0.7 ch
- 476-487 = 1.1 ch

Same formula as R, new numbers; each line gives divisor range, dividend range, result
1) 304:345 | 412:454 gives 1.10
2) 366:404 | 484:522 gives 1.15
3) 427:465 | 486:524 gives 1.17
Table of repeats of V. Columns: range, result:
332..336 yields 1.38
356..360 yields 1.29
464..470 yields 0.742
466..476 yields 0.89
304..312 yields 1.43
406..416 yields 1.4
